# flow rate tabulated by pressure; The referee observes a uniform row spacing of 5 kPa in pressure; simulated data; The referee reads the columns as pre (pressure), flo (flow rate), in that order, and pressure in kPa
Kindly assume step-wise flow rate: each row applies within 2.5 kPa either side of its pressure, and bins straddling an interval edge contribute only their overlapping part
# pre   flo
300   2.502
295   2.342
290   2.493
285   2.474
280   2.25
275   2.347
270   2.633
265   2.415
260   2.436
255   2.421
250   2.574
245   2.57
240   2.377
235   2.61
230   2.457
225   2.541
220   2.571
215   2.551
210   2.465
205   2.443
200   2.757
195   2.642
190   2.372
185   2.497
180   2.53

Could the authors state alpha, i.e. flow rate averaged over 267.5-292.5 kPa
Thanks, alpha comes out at 2.44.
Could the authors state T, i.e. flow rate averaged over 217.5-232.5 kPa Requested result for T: 2.52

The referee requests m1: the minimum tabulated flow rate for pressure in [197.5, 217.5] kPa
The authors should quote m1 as 2.443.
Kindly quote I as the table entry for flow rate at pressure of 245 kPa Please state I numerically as 2.57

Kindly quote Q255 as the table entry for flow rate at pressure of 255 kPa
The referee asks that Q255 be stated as 2.421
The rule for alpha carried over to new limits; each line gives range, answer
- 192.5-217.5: 2.57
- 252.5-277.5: 2.45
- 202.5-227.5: 2.51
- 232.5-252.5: 2.53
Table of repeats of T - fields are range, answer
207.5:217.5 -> 2.51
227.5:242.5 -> 2.48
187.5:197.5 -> 2.51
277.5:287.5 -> 2.36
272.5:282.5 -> 2.3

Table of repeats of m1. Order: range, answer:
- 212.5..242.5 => 2.377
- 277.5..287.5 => 2.25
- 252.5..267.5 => 2.415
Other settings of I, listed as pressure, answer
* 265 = 2.415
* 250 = 2.574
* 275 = 2.347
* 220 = 2.571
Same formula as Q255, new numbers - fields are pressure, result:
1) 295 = 2.342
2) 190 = 2.372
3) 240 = 2.377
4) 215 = 2.551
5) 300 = 2.502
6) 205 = 2.443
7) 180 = 2.53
